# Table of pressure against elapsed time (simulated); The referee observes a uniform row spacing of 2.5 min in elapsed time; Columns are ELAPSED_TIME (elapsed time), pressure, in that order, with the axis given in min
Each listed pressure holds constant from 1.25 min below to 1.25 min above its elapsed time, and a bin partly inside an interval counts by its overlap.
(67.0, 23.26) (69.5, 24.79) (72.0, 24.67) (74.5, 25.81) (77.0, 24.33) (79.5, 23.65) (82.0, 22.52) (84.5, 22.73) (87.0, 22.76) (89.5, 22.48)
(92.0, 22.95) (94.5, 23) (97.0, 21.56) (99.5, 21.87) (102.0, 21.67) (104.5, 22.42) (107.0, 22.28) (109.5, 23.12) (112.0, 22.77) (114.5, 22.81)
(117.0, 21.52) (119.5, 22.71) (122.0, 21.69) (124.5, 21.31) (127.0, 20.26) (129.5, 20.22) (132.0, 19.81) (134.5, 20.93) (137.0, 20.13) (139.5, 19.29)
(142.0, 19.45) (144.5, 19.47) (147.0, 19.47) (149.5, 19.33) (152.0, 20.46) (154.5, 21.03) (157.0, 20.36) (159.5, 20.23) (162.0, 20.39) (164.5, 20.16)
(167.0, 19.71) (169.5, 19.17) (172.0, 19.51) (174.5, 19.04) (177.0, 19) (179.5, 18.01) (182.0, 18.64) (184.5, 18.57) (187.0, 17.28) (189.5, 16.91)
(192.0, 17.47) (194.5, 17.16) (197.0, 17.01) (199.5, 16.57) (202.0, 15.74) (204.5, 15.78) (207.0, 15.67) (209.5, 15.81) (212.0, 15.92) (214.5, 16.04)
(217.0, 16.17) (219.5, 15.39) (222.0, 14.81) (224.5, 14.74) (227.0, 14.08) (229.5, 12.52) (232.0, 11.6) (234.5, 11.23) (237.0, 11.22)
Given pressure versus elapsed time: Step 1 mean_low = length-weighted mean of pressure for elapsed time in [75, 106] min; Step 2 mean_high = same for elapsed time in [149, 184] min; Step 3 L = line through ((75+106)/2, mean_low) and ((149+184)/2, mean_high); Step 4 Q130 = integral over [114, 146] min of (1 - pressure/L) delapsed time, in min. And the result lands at 0.7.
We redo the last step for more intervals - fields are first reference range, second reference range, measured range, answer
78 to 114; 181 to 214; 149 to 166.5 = -1.2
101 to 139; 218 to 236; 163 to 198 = -3.0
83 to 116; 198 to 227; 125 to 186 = -2.1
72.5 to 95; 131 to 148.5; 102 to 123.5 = -0.8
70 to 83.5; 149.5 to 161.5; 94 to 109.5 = 0.6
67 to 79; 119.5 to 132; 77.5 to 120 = 0.5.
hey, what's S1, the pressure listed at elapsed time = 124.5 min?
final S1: 21.31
